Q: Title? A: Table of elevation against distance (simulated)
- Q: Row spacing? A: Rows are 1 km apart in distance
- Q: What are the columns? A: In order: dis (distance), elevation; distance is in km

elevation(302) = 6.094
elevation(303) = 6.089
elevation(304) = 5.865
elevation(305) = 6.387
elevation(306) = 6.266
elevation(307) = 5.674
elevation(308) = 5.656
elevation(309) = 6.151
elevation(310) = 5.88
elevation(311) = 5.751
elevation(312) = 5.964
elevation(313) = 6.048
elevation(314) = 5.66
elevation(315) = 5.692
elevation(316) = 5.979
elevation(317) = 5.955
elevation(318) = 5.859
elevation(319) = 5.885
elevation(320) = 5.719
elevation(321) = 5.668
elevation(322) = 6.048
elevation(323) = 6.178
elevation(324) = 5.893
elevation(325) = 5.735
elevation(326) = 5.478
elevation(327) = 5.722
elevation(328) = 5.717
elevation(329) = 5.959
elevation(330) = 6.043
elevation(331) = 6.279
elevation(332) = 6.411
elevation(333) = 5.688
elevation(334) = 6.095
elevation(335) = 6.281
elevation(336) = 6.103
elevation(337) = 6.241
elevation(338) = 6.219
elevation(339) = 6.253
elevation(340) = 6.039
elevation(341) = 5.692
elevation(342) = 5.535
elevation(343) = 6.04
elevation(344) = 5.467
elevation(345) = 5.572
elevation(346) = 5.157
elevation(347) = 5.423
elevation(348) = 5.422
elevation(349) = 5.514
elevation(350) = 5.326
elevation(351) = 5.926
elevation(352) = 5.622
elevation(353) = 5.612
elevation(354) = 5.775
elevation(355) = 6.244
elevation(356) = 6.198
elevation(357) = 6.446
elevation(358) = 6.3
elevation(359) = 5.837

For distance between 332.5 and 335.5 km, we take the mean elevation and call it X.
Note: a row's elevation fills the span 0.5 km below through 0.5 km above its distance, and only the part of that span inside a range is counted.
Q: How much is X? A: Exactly 6.02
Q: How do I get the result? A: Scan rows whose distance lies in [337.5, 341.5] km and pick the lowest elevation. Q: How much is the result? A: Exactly 5.692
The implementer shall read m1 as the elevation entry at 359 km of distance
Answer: 5.837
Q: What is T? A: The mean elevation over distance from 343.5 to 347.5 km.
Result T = 5.4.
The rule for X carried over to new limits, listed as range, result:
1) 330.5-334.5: 6.12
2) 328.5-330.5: 6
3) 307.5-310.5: 5.9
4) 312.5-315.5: 5.8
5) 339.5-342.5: 5.76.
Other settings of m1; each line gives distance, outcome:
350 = 5.326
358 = 6.3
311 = 5.751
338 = 6.219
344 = 5.467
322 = 6.048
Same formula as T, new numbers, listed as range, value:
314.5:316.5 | 5.84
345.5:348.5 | 5.33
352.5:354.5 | 5.69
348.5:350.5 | 5.42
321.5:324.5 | 6.04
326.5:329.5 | 5.8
